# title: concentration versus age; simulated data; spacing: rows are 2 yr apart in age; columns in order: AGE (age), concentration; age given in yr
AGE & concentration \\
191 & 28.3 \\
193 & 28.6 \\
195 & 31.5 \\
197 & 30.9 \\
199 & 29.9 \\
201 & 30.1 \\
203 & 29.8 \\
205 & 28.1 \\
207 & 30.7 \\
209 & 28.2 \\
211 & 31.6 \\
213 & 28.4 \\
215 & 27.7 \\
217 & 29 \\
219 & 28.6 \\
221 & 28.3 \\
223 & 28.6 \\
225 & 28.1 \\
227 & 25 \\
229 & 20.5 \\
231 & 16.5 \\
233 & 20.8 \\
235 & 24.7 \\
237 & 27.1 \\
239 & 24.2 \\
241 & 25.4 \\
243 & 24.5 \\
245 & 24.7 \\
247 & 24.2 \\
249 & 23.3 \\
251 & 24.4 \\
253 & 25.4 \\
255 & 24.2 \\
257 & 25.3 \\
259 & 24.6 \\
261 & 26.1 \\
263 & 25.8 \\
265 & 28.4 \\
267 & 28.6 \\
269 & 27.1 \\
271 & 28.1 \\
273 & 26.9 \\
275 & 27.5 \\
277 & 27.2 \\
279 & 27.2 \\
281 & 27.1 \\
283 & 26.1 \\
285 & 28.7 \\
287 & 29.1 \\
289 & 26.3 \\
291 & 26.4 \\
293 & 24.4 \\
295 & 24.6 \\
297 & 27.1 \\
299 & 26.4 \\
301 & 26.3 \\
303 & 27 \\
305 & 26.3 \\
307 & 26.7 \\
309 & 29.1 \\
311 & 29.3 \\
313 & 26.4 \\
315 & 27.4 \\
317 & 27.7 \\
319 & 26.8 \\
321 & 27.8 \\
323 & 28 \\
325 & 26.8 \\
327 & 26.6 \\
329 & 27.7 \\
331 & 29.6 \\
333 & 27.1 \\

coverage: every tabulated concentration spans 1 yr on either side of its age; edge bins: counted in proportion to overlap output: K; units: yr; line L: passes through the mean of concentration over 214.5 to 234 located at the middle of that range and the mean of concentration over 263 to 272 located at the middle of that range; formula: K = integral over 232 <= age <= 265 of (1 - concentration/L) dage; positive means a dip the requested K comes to 2.35 yr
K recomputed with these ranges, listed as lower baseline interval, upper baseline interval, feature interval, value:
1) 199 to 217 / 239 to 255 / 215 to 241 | 1.6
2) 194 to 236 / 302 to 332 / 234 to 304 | 3.5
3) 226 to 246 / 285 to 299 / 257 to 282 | -1.7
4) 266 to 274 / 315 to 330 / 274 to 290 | 0.1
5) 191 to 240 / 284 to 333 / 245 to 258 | 1.3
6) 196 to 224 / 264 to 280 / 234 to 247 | 1.6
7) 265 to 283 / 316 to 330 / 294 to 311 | 0.3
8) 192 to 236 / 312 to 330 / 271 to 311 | 0.5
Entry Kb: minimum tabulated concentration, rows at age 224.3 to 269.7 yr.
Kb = 16.5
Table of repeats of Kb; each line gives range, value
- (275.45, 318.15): 24.4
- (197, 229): 20.5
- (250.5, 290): 24.2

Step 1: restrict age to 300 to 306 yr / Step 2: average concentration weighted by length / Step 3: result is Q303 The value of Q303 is 26.5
